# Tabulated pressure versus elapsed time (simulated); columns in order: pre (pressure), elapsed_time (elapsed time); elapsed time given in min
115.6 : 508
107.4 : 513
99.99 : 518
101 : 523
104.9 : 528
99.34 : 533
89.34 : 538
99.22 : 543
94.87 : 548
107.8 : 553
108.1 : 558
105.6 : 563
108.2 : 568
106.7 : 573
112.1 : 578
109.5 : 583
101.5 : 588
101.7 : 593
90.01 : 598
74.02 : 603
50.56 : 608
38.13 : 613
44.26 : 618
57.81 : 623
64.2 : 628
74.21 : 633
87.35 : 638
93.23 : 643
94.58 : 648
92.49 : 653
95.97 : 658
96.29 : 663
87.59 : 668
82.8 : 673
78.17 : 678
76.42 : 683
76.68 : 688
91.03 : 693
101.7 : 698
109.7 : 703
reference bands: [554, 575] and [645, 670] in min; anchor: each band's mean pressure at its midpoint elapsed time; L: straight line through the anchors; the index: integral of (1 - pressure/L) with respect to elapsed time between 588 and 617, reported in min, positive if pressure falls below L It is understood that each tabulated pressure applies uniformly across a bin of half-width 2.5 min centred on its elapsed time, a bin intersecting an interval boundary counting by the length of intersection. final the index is 8.5 min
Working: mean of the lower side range 107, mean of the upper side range 93.5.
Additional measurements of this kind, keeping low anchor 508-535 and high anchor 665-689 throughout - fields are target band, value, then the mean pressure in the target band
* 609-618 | 4.8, 41.9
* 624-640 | 2.6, 73.2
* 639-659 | -2.0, 93.4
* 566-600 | -3.4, 104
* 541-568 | -1.3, 104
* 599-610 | 3.0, 66.6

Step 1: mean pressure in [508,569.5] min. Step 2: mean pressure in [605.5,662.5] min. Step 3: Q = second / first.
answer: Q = 0.71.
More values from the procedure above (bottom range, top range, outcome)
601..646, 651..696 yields 1.33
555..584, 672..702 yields 0.79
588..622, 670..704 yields 1.27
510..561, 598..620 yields 0.55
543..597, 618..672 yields 0.79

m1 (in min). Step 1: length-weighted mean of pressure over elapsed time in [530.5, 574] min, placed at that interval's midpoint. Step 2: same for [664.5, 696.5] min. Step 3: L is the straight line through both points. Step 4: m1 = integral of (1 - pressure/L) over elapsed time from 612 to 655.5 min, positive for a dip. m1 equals 8.0 min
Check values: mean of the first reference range 102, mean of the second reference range 83.2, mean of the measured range 73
